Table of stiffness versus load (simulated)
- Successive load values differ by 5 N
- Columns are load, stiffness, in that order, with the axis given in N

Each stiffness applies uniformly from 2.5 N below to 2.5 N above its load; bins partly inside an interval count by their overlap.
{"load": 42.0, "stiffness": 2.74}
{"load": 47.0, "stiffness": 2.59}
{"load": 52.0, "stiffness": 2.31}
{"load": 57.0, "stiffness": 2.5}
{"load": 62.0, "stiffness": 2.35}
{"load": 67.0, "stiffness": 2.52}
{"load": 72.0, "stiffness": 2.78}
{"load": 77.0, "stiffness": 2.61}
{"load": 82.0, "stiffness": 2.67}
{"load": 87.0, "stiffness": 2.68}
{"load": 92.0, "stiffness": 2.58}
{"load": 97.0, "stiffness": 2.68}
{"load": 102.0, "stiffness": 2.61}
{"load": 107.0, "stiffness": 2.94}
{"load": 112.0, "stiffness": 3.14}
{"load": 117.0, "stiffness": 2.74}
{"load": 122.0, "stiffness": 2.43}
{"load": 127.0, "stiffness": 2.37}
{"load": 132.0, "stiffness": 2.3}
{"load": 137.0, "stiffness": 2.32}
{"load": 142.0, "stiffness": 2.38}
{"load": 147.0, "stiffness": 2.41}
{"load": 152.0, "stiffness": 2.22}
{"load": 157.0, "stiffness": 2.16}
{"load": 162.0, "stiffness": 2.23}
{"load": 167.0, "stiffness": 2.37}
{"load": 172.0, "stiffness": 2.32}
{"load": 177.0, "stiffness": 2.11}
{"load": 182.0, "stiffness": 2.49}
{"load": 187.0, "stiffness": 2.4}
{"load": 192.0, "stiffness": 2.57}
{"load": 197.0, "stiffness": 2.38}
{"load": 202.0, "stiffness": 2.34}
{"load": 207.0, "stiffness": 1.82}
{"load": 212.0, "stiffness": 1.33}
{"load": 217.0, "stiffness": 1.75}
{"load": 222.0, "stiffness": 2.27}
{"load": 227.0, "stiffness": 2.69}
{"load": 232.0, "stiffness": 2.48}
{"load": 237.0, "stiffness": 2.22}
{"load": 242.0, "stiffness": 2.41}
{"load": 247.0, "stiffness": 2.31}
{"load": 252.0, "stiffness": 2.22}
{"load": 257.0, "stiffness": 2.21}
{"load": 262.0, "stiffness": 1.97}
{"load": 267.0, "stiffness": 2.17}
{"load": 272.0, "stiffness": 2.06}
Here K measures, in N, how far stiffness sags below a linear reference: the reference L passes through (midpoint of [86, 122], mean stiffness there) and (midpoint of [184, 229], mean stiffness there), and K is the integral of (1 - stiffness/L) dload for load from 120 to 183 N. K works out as 4.2 N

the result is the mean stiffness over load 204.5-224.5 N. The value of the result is 1.79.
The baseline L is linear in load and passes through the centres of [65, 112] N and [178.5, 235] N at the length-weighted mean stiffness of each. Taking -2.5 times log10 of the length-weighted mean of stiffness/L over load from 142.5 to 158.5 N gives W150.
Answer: 0.08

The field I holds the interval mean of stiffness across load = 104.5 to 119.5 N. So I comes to 2.94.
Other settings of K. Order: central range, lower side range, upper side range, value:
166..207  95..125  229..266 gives 2.3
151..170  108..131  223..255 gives 2.3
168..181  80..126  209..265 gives 0.8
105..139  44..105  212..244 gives -1.8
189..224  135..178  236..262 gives 3.1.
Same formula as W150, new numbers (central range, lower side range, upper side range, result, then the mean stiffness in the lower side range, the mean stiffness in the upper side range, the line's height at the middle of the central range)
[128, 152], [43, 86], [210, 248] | 0.02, 2.55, 2.19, 2.39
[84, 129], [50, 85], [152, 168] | -0.12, 2.54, 2.24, 2.41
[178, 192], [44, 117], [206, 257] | -0.06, 2.64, 2.16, 2.31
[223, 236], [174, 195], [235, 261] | -0.10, 2.39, 2.26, 2.3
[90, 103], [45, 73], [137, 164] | -0.09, 2.49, 2.28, 2.41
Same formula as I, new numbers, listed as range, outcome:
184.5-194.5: 2.49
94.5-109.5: 2.74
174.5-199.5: 2.39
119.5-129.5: 2.4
